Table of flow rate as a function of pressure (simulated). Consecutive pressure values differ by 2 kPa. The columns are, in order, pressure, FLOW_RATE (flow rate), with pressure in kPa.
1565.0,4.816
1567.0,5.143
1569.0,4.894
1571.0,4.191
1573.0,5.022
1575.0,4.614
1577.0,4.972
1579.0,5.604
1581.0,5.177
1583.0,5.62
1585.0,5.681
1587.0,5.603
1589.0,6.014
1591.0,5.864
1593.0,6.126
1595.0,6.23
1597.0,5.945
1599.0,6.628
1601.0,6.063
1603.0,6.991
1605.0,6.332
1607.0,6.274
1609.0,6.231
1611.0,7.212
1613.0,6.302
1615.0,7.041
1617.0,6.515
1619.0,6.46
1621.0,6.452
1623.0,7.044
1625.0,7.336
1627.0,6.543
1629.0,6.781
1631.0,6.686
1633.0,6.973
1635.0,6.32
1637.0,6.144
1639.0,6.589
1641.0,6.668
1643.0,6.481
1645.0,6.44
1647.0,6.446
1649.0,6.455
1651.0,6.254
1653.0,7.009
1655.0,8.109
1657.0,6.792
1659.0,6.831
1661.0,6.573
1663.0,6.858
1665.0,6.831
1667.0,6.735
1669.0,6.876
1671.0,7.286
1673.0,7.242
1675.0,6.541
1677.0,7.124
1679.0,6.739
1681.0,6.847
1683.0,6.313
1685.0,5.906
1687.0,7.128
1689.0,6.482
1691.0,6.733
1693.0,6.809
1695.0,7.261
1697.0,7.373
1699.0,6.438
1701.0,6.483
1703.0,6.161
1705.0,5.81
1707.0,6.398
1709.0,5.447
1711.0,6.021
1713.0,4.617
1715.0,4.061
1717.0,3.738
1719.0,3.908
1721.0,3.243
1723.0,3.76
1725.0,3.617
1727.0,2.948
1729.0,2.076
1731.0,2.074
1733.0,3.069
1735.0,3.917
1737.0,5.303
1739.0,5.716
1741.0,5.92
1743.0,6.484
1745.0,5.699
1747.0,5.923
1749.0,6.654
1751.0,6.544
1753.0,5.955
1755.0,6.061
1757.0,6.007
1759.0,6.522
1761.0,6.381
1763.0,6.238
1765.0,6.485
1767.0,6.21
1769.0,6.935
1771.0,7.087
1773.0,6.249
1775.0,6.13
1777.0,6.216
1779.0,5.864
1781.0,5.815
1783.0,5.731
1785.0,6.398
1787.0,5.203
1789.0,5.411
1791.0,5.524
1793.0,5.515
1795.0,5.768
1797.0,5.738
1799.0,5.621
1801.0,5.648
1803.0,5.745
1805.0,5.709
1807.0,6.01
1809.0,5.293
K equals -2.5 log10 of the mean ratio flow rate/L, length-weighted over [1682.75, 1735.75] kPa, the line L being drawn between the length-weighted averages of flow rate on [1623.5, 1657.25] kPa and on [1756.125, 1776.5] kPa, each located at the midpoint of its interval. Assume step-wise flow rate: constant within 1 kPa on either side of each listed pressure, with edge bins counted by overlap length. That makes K 0.276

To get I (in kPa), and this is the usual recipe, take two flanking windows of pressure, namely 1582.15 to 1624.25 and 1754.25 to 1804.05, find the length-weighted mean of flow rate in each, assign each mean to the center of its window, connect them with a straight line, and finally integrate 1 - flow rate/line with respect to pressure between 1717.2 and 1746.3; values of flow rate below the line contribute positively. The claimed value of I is 9.4 kPa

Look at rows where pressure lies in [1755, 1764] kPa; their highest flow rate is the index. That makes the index 6.522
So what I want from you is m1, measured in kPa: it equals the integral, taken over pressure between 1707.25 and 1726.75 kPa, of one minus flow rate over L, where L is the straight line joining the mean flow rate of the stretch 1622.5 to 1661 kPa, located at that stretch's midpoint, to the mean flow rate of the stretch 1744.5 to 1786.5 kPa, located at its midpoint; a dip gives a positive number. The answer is 6.5 kPa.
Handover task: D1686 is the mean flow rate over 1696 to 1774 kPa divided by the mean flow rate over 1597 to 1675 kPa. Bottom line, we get 0.80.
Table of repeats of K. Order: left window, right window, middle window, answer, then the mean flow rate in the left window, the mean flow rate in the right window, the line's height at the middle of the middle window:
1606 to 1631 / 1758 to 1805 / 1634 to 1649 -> 0.024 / 6.68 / 6.01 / 6.59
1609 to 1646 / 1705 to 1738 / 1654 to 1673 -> -0.231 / 6.65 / 4.07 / 5.66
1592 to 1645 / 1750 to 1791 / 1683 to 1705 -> -0.045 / 6.55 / 6.16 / 6.35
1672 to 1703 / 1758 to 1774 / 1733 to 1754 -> 0.159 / 6.74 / 6.51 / 6.58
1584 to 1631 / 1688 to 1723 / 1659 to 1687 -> -0.149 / 6.43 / 5.65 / 5.91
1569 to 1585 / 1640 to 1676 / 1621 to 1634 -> -0.120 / 5.06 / 6.8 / 6.15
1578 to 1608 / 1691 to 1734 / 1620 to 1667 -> -0.213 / 6.01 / 4.87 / 5.53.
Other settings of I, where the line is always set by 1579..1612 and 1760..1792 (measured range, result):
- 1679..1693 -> -1.11 kPa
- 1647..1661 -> -1.69 kPa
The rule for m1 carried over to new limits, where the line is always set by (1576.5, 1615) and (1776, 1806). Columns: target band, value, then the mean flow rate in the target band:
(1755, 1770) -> -1.54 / 6.37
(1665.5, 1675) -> -1.63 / 6.97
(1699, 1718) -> 1.33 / 5.47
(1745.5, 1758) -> -0.80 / 6.17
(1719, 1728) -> 3.69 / 3.45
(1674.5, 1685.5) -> -1.26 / 6.61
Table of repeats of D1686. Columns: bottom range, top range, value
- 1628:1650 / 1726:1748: 0.68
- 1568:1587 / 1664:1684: 1.34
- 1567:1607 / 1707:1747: 0.77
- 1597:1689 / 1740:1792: 0.92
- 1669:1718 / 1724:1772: 0.86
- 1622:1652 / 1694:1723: 0.82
